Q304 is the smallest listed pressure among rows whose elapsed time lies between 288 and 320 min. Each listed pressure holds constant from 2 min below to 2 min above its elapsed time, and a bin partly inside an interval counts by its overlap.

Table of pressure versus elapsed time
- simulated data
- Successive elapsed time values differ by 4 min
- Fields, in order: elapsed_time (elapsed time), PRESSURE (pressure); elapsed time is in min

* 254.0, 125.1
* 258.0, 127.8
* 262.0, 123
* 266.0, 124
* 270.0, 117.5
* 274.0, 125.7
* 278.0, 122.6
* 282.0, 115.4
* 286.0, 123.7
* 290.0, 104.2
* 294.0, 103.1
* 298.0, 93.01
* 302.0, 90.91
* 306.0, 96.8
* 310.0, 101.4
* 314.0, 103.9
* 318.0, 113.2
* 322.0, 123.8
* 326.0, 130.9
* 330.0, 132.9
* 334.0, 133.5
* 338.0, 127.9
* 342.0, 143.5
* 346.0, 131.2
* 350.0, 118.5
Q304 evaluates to 90.91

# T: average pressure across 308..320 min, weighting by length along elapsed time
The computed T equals 106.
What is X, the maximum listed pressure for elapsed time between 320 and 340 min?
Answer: 133.5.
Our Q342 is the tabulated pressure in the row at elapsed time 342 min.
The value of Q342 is 143.5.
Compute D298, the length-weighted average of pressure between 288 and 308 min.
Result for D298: 97.6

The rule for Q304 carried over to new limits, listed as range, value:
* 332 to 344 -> 127.9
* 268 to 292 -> 104.2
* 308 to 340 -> 101.4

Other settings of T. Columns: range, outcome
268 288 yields 121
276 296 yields 114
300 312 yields 96.4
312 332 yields 121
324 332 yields 132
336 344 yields 136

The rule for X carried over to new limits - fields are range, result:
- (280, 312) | 123.7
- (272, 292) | 125.7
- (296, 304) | 93.01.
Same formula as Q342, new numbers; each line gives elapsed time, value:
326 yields 130.9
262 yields 123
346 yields 131.2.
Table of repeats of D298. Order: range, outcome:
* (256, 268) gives 125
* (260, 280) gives 123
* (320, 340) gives 130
